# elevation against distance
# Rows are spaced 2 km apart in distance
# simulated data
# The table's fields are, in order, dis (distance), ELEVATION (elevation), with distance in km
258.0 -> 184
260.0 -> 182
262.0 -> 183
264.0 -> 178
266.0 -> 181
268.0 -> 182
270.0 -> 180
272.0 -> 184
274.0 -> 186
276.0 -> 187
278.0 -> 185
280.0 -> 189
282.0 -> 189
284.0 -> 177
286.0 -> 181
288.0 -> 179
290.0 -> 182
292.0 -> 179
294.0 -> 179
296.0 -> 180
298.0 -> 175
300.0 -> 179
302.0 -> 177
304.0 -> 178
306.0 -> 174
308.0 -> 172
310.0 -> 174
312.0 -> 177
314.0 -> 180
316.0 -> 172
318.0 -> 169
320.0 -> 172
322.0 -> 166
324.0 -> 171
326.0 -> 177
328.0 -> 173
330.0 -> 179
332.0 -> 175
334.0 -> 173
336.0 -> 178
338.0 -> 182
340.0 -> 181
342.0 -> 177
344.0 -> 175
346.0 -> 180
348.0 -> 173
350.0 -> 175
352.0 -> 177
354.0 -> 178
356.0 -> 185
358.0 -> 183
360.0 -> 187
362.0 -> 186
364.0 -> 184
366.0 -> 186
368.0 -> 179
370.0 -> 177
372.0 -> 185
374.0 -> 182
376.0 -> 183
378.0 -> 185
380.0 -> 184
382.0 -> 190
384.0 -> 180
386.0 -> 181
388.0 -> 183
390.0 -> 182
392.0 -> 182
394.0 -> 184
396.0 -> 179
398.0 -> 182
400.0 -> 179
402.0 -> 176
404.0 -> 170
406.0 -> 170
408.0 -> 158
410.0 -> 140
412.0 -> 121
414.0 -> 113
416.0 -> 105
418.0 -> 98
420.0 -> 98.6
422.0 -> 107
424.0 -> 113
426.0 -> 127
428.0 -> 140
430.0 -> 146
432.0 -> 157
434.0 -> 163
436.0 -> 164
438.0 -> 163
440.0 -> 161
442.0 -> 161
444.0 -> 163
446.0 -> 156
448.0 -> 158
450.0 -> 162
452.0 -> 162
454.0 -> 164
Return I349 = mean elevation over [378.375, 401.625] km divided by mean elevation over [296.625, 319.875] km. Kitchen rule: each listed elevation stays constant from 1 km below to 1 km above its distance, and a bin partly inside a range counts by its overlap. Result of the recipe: 1.0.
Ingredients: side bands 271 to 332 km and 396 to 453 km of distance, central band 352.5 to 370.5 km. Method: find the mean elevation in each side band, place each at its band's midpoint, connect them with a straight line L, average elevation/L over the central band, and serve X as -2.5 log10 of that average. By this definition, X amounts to -0.12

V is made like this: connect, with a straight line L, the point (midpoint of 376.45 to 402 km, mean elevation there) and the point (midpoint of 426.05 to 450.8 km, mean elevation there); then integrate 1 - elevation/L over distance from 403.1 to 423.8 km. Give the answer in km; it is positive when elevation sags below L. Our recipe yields 5.2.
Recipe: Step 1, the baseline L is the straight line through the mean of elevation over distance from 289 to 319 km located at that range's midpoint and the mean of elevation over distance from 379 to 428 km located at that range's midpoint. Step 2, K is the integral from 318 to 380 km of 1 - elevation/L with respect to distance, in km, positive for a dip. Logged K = -4.7 km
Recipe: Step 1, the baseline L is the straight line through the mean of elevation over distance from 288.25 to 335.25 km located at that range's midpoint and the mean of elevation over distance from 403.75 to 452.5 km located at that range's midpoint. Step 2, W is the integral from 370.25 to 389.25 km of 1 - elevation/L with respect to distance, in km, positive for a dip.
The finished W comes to -3.3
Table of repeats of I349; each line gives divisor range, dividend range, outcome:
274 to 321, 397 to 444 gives 0.81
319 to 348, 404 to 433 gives 0.74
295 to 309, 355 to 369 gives 1.04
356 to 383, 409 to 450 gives 0.75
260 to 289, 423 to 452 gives 0.84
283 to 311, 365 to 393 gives 1.03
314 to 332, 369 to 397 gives 1.06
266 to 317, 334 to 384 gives 1.01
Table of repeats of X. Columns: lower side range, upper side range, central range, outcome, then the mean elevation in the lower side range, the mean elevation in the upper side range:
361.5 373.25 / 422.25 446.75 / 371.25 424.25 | 0.057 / 183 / 150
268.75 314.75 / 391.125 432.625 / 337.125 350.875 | -0.081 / 180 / 145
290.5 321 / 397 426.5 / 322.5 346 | -0.069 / 176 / 137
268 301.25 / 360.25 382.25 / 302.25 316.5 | 0.042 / 182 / 184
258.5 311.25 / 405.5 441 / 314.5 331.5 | -0.030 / 180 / 135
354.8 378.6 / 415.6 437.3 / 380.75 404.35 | -0.132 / 183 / 130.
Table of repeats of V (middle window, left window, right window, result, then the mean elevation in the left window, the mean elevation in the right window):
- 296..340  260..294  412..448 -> -1.2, 182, 138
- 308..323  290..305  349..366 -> 0.6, 178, 182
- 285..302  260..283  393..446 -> -0.1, 184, 148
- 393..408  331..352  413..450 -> -2.3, 177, 139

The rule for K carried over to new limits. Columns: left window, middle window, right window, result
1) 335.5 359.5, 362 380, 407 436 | -2.2 km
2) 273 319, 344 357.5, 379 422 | -0.8 km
